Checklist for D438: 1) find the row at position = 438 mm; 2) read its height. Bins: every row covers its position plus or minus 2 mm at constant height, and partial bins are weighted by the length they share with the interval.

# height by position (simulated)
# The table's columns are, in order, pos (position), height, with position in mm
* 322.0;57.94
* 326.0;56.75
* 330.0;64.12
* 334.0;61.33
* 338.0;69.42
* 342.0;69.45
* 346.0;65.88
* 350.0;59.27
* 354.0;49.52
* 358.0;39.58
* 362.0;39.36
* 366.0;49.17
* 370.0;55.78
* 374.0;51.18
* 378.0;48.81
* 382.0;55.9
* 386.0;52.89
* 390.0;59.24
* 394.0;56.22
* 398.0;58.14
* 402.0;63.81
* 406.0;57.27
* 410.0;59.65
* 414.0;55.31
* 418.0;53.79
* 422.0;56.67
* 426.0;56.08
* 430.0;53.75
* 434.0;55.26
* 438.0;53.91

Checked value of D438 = 53.91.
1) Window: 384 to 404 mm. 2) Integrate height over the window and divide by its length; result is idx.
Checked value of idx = 58.1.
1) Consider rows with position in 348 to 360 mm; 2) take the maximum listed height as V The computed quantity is 59.27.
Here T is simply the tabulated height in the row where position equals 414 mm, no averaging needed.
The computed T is 55.31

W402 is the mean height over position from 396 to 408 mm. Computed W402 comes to 59.7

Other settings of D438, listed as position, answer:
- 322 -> 57.94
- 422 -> 56.67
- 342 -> 69.45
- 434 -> 55.26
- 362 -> 39.36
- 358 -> 39.58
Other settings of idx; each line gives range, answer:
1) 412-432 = 55.1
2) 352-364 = 42.8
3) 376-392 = 54.2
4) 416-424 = 55.2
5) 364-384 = 52.2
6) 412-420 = 54.5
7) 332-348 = 66.5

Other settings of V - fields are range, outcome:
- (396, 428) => 63.81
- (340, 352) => 69.45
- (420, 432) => 56.67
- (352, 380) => 55.78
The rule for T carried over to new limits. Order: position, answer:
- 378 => 48.81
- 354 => 49.52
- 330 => 64.12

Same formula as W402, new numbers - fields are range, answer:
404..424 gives 56.5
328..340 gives 65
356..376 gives 47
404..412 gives 58.5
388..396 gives 57.7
